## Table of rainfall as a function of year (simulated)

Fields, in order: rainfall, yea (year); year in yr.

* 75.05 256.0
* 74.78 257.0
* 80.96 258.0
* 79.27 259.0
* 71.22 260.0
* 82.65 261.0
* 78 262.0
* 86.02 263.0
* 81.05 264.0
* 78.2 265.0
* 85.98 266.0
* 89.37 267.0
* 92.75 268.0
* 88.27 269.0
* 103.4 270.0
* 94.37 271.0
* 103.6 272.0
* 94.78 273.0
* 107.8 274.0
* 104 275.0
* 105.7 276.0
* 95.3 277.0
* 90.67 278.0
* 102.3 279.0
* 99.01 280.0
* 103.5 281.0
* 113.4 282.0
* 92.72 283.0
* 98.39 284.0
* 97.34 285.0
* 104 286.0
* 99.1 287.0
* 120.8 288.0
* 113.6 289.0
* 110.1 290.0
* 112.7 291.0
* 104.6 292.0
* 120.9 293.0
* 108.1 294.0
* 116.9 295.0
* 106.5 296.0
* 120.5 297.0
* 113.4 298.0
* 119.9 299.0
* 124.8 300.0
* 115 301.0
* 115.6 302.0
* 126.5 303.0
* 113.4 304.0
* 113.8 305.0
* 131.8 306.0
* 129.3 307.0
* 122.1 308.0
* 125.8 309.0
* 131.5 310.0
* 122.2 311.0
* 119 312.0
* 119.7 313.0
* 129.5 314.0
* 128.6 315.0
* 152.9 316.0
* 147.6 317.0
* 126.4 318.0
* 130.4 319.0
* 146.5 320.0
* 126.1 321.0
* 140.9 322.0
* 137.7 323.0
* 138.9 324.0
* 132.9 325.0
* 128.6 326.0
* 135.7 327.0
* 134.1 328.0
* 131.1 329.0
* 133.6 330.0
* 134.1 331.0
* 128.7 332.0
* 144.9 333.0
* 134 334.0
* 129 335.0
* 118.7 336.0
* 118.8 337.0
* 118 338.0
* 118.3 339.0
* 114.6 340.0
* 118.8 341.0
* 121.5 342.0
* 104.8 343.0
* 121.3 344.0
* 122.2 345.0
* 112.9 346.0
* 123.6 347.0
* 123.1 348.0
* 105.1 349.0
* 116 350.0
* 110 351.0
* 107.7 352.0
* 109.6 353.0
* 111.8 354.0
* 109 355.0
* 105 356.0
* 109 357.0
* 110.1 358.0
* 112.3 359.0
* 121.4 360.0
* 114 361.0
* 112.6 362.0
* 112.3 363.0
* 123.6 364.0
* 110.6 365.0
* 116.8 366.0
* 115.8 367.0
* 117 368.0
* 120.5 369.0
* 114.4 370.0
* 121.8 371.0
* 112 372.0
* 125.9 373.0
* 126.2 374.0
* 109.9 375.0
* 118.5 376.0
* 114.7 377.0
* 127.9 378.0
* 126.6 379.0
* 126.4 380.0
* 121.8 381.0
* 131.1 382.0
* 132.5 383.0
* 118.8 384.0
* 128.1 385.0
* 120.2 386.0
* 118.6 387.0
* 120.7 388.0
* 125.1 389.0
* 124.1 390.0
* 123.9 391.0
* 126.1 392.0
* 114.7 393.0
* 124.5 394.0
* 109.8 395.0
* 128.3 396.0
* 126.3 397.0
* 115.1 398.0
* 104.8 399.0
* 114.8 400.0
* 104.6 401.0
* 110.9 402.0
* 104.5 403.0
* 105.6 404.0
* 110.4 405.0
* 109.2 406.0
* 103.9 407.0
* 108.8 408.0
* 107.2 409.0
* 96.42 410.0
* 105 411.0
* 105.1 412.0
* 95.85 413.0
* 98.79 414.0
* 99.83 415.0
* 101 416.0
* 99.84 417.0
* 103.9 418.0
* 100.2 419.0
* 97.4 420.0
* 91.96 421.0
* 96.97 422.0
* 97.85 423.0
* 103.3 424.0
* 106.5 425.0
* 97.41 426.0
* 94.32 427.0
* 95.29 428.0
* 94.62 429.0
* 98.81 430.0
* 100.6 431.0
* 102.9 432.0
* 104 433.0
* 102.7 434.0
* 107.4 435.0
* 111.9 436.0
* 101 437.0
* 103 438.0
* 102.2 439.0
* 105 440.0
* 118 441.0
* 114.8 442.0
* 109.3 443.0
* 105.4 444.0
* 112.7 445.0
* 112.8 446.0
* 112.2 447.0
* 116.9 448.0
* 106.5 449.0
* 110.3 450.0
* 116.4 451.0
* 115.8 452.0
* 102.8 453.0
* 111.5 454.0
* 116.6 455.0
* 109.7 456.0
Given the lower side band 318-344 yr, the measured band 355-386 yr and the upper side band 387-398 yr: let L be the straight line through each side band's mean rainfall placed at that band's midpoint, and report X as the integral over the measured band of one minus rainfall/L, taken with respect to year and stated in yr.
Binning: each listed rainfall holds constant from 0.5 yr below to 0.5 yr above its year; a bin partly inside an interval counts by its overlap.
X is 1.4 yr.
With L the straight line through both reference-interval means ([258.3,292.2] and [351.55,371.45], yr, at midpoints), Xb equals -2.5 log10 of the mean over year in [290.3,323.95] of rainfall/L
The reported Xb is -0.21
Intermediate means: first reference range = 96.4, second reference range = 114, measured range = 124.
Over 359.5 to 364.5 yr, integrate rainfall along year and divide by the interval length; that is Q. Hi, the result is 117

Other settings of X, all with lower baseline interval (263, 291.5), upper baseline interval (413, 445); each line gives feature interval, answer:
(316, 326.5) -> -3.82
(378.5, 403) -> -4.59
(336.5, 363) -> -3.60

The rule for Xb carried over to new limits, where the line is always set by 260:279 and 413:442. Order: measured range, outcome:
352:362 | -0.15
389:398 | -0.22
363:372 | -0.19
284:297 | -0.17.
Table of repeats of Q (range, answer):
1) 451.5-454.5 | 110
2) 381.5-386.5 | 126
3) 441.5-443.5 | 112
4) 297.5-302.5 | 118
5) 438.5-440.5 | 104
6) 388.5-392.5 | 125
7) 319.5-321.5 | 136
